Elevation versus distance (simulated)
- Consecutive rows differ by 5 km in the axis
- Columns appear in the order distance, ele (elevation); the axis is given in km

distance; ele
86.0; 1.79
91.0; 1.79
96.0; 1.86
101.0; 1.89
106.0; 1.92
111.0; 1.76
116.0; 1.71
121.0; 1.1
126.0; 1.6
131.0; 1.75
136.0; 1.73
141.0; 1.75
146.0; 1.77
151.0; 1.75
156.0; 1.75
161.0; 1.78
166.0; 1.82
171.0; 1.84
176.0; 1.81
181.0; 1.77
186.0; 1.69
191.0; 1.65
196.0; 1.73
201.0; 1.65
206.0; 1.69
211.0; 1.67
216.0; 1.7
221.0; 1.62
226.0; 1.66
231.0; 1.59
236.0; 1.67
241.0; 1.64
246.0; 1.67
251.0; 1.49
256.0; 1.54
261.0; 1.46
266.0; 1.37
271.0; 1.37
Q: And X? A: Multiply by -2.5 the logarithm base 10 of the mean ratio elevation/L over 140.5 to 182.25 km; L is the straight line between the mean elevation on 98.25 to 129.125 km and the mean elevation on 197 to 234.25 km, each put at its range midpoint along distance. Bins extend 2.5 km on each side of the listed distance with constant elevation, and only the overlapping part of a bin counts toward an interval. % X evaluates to -0.08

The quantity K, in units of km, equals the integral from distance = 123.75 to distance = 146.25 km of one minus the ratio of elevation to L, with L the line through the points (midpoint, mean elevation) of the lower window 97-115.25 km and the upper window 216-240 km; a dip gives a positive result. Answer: 0.98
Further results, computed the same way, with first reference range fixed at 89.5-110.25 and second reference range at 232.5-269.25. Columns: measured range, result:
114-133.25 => 2.95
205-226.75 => -0.65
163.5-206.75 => -1.49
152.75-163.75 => -0.17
